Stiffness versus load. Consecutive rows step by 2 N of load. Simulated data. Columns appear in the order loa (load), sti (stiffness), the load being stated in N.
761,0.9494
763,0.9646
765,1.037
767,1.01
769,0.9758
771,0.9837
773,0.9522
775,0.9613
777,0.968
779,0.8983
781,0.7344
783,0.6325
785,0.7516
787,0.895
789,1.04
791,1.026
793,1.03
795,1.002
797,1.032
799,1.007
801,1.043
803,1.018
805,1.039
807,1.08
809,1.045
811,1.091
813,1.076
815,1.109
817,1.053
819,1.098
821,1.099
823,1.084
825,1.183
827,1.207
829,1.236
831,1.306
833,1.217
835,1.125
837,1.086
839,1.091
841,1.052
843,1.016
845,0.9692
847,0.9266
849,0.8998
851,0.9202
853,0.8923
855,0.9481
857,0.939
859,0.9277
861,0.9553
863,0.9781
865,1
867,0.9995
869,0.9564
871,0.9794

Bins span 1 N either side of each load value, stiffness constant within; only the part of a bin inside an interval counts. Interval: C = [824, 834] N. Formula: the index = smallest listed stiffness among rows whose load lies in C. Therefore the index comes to 1.183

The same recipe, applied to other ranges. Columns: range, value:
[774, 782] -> 0.7344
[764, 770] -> 0.9758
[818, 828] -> 1.084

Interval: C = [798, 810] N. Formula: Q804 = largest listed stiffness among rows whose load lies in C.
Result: 1.08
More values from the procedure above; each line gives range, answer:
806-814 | 1.091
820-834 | 1.306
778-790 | 1.04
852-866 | 1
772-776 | 0.9613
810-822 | 1.109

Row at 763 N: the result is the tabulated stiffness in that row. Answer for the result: 0.9646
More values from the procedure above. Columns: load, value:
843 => 1.016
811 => 1.091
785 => 0.7516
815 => 1.109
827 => 1.207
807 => 1.08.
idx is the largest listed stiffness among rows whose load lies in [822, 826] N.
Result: 1.183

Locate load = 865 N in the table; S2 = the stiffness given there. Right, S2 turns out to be 1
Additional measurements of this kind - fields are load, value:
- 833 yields 1.217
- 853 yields 0.8923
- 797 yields 1.032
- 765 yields 1.037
